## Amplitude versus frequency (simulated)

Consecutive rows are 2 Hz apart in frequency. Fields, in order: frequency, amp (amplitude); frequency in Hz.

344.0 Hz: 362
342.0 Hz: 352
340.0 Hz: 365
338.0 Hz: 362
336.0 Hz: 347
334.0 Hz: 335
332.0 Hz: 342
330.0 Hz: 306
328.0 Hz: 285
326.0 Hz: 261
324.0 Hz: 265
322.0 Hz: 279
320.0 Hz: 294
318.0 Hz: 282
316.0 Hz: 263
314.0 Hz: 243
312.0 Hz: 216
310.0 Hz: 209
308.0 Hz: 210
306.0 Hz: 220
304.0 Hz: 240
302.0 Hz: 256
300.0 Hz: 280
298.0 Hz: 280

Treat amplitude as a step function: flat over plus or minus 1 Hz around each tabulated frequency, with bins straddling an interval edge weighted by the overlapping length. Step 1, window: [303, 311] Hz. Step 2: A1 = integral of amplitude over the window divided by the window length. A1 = 220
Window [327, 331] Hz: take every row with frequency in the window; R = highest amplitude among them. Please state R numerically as 306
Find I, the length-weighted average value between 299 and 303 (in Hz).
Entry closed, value 268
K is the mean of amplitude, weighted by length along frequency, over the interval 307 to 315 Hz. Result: 220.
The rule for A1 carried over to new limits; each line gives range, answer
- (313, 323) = 272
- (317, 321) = 288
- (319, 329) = 277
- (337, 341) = 364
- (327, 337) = 323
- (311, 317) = 241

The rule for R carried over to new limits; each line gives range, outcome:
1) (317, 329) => 294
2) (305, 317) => 263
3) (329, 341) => 365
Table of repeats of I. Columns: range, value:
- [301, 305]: 248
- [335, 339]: 354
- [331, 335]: 338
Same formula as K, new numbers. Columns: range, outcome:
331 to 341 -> 350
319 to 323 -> 286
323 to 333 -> 292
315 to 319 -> 272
